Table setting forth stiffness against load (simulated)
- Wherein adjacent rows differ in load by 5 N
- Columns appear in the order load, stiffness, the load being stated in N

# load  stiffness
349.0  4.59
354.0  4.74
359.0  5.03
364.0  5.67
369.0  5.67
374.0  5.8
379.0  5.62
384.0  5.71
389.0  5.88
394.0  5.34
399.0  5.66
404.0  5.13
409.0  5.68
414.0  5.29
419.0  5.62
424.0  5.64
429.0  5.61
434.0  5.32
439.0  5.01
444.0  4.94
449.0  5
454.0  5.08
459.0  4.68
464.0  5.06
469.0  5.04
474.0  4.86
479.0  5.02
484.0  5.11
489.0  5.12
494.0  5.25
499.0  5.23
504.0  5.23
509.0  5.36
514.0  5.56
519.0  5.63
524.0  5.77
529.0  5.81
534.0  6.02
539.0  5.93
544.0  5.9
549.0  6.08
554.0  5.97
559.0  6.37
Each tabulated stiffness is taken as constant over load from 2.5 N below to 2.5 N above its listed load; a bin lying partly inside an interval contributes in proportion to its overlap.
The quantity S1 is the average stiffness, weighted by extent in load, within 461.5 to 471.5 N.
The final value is 5.05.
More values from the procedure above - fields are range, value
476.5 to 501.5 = 5.15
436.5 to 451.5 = 4.98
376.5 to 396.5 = 5.64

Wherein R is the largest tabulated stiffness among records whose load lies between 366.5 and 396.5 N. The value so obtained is 5.88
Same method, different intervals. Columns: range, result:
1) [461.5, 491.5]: 5.12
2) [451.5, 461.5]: 5.08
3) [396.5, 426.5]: 5.68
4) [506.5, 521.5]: 5.63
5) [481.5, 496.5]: 5.25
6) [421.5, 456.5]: 5.64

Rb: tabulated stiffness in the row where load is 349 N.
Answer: 4.59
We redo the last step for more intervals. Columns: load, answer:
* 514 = 5.56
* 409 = 5.68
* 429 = 5.61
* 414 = 5.29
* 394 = 5.34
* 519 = 5.63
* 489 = 5.12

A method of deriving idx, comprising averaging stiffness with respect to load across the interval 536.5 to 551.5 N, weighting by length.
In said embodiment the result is 5.97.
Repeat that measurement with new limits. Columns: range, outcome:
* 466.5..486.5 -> 5.01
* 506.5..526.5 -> 5.58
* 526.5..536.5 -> 5.91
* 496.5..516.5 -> 5.35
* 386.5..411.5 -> 5.54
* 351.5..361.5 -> 4.89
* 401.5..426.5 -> 5.47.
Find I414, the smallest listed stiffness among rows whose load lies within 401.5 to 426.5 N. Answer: 5.13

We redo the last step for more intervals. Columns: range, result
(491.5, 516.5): 5.23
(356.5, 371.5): 5.03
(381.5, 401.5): 5.34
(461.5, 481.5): 4.86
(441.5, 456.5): 4.94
